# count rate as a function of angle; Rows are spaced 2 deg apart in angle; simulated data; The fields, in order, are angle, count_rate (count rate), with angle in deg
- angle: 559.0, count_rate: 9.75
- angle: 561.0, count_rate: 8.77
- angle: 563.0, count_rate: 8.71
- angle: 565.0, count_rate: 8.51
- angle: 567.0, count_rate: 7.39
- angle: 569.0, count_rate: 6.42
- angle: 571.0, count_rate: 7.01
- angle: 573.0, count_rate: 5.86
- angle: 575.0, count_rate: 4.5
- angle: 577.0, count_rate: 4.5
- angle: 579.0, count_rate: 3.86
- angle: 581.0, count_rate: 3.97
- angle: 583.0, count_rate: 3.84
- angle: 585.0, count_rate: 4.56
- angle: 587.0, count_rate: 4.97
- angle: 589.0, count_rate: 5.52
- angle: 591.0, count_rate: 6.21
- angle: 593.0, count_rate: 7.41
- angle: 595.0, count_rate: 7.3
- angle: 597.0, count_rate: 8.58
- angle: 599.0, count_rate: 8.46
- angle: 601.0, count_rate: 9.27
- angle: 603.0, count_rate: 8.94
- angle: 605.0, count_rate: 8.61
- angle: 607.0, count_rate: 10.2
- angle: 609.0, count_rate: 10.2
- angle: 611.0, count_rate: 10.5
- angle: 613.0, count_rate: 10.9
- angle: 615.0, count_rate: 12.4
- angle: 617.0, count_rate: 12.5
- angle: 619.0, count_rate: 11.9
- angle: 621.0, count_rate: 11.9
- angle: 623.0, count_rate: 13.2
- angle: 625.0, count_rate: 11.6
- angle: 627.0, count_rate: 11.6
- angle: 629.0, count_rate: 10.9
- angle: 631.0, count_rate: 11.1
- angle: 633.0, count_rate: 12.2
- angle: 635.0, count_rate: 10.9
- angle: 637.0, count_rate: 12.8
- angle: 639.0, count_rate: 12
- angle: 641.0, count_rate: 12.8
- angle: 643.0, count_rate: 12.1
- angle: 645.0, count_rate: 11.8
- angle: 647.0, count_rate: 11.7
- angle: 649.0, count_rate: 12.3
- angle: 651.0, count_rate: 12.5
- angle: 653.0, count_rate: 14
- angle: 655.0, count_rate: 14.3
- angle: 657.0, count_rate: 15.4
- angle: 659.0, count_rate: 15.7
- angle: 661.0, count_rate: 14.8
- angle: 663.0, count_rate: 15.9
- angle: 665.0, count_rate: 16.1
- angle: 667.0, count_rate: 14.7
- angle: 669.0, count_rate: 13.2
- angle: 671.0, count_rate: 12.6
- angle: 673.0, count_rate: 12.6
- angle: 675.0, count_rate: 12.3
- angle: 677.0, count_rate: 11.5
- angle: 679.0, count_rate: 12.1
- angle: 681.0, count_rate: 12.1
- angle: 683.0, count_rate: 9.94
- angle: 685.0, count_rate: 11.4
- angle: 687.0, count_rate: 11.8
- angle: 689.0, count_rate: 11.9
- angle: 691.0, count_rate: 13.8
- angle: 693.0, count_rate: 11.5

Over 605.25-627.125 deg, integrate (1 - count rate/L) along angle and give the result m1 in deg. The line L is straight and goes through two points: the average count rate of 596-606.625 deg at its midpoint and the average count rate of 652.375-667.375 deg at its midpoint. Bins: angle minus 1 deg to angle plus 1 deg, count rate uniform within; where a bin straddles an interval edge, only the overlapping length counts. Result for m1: -2.0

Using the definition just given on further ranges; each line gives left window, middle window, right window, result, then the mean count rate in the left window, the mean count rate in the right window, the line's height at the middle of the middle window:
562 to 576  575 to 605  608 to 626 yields 9.5 deg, 6.91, 11.7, 9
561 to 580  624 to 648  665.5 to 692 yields -4.2 deg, 6.44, 12.4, 10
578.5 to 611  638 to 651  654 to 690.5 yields -1.3 deg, 7.15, 13.2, 11.1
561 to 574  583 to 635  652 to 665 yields 7.3 deg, 7.43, 15.1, 10.9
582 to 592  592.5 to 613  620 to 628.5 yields -2.9 deg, 5.02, 12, 7.97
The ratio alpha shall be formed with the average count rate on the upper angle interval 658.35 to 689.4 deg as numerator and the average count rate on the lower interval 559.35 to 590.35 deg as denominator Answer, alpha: 2.18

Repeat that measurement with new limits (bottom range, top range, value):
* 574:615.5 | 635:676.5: 1.83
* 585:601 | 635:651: 1.76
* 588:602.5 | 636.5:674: 1.79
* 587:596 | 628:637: 1.78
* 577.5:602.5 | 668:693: 1.95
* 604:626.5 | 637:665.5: 1.21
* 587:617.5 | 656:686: 1.49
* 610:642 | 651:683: 1.15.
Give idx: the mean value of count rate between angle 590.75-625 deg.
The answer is 10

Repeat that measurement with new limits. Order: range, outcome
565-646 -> 9.01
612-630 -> 11.9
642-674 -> 13.7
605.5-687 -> 12.4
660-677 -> 13.9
